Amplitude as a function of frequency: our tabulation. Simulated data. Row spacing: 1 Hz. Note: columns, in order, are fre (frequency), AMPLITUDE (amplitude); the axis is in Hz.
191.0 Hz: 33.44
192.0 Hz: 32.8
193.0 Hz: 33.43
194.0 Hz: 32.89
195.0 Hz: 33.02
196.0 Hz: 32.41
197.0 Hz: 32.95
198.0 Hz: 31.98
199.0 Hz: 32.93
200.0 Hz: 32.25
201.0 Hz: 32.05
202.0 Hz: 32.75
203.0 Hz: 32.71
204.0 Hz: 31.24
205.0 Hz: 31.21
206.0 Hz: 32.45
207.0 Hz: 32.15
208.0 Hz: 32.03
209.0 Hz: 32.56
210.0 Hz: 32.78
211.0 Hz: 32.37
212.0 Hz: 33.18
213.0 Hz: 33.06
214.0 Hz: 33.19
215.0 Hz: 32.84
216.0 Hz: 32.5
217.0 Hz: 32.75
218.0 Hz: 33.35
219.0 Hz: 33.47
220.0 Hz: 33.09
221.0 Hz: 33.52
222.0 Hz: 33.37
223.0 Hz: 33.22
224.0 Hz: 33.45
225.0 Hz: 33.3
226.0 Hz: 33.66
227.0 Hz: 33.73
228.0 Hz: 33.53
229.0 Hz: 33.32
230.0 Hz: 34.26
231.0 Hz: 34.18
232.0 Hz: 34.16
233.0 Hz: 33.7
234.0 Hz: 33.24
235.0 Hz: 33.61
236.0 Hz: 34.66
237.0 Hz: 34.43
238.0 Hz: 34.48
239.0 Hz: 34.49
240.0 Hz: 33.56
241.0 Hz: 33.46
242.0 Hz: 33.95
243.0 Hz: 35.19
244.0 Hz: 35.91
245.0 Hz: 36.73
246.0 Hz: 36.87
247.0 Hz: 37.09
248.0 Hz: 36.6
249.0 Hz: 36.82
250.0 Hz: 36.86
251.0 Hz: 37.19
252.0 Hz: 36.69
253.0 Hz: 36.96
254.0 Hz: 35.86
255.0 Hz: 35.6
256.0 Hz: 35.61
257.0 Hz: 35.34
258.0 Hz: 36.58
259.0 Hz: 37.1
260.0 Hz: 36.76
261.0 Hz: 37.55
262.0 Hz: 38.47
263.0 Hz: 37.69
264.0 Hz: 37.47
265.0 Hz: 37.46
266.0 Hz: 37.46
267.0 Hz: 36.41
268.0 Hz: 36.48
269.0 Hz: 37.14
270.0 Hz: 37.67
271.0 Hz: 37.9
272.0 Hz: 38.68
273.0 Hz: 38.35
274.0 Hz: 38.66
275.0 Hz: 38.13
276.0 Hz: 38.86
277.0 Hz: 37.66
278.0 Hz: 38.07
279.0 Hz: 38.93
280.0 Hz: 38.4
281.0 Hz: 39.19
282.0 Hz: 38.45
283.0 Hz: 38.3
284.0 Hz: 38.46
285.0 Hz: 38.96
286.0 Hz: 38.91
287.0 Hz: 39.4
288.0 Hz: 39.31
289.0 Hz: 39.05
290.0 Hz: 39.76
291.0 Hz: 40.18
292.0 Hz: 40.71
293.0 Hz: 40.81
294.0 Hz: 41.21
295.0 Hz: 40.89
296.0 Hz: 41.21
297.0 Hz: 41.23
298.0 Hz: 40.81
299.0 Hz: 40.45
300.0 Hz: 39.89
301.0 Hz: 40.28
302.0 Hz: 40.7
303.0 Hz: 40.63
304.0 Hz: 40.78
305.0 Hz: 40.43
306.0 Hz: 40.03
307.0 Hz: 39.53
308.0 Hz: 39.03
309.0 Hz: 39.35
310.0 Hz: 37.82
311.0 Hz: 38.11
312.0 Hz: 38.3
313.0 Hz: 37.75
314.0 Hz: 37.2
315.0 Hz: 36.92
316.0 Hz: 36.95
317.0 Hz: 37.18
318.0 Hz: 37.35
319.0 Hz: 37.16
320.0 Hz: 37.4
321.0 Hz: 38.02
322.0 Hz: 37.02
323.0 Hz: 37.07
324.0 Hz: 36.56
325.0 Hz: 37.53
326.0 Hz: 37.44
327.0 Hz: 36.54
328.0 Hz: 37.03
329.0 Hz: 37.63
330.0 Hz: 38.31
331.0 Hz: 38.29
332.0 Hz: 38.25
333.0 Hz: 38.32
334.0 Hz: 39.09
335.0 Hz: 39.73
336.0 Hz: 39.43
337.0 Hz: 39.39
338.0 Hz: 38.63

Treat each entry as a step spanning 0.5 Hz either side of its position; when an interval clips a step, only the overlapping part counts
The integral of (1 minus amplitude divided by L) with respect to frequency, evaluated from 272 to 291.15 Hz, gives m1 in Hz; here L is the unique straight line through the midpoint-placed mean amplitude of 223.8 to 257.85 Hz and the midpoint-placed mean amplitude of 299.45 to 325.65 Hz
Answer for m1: -0.95 Hz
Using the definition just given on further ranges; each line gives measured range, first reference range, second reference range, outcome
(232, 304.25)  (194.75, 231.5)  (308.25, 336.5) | -4.6 Hz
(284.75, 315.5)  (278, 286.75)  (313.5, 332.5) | -1.3 Hz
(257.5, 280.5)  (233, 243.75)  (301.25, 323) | -1.2 Hz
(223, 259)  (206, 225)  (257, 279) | 0.2 Hz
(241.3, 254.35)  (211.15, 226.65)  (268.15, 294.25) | -0.2 Hz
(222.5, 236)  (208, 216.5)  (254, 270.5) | 0.2 Hz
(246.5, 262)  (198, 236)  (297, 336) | -0.7 Hz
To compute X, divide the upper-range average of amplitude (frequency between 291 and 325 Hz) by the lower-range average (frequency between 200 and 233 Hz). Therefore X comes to 1.2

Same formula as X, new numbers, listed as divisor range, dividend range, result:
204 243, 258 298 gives 1.16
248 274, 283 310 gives 1.08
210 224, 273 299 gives 1.19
